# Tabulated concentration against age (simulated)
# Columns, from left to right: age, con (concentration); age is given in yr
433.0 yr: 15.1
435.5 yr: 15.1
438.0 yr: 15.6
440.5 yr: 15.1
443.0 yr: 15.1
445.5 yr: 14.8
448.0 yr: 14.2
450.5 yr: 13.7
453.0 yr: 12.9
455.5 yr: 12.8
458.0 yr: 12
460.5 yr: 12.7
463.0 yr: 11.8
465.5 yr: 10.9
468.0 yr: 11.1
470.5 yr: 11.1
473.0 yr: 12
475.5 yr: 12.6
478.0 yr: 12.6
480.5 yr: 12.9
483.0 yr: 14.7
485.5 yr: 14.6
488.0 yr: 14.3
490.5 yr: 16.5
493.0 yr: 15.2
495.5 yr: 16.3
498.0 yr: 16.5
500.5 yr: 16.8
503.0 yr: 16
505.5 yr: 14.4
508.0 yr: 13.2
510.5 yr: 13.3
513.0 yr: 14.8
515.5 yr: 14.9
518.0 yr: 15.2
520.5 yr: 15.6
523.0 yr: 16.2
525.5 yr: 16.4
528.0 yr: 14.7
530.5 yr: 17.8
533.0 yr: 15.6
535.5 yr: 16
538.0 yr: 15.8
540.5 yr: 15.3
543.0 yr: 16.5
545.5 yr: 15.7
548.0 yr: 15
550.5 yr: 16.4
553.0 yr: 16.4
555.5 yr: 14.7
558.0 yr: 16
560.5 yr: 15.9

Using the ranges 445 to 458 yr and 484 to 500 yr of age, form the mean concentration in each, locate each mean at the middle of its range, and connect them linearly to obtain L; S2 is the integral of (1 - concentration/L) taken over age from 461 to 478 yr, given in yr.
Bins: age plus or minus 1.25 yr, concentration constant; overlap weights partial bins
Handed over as 3.2 yr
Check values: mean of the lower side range 13.5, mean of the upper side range 15.6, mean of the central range 11.7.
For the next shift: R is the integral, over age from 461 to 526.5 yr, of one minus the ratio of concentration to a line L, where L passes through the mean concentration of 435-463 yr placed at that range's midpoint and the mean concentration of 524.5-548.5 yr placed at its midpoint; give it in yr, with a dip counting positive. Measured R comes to 3.2 yr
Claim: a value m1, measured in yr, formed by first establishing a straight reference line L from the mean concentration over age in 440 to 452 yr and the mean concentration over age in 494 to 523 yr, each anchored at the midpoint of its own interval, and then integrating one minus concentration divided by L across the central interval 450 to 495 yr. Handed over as 5.3 yr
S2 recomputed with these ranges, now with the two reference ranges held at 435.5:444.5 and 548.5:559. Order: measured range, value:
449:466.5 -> 3.3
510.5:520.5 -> 0.5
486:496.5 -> 0.0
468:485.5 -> 3.1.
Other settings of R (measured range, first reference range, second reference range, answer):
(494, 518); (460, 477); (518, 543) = -1.54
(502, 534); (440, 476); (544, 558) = -1.21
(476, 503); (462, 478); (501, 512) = -3.82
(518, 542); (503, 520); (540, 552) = -1.11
